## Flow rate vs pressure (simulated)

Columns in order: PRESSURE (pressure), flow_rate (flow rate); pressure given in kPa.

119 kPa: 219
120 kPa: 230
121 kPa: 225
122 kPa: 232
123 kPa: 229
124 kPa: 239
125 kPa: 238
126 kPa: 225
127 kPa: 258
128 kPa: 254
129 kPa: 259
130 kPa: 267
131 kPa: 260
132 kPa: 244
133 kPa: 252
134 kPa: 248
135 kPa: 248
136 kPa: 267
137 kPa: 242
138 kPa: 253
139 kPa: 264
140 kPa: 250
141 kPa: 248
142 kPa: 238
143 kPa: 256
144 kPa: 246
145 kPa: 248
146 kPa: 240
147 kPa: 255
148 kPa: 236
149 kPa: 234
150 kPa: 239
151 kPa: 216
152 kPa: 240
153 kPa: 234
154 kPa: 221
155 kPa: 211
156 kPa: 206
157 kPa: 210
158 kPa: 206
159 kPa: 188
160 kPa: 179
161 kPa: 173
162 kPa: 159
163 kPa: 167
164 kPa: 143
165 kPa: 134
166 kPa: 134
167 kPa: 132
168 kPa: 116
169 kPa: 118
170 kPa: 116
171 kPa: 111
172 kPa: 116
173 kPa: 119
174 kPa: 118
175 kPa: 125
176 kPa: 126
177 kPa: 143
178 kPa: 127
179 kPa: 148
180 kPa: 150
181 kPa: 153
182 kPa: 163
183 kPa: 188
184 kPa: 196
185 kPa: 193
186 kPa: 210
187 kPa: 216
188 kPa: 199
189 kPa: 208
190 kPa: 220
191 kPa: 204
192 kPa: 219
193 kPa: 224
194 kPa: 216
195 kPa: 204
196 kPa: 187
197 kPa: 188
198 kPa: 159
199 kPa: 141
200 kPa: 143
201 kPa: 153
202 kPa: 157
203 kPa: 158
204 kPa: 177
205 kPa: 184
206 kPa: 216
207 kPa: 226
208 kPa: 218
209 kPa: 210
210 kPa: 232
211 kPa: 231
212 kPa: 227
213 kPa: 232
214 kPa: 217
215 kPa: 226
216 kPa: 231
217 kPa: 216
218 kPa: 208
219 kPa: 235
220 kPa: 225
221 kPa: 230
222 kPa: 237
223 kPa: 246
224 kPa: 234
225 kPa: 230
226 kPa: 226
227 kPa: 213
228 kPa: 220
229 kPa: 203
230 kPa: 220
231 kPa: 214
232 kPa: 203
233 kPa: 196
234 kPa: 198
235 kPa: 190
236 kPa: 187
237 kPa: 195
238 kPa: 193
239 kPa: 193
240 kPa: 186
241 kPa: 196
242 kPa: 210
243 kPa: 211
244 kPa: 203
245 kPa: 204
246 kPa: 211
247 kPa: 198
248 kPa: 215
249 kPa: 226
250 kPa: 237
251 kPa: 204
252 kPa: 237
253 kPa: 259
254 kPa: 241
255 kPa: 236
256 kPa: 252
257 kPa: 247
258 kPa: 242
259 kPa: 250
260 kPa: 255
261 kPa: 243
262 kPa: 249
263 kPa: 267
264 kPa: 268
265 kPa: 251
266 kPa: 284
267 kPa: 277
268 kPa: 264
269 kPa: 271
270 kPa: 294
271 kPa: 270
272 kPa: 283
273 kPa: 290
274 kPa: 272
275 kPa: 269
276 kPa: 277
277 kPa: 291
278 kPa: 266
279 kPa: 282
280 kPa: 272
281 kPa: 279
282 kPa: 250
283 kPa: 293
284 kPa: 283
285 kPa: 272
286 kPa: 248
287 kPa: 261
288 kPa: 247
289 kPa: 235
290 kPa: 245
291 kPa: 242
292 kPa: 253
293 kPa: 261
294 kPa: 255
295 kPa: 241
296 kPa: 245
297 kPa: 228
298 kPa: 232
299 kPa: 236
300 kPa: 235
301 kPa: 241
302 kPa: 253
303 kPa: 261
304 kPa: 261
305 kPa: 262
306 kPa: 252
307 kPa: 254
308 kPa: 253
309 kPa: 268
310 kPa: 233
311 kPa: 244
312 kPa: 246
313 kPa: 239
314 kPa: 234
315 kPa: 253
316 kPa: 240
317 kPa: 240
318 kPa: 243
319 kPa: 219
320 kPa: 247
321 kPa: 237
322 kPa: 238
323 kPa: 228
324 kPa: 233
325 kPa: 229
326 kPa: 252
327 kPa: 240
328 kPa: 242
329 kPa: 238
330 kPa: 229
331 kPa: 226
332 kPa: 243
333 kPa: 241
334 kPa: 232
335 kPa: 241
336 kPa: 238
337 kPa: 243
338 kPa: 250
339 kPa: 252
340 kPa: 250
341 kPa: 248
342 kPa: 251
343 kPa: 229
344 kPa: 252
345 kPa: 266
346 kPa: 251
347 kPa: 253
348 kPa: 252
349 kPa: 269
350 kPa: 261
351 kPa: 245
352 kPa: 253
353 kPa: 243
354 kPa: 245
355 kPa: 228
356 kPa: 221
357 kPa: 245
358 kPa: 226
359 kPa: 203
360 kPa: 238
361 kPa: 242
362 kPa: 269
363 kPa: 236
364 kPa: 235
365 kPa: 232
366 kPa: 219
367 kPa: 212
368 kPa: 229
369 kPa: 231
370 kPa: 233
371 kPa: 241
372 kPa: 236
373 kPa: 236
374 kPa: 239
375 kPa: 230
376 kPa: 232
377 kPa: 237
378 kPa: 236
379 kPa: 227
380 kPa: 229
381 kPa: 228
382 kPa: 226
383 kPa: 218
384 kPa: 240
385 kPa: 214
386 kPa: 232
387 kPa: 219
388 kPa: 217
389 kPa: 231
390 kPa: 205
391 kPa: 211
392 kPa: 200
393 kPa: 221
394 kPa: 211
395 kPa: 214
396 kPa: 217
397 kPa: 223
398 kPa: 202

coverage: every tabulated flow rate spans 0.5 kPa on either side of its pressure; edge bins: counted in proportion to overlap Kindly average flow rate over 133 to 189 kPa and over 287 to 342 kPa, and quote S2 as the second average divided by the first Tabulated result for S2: 1.3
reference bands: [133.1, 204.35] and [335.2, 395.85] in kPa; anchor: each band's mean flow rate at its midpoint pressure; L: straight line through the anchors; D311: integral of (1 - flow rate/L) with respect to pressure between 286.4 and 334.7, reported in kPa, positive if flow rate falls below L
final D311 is -4.6 kPa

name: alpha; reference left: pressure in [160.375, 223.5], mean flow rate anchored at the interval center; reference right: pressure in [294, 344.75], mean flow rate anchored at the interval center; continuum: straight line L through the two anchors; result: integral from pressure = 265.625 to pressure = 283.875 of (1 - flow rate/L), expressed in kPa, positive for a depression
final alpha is -4.6 kPa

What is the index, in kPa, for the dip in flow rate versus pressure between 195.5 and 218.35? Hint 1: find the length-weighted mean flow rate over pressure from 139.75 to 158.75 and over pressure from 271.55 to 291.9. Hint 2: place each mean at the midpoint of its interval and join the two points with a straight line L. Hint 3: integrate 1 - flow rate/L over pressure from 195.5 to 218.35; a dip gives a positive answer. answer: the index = 4.7 kPa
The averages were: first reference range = 233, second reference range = 268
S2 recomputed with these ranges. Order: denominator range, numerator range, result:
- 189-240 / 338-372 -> 1.17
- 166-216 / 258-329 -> 1.44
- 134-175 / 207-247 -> 1.08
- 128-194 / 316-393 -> 1.19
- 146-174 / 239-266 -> 1.30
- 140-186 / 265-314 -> 1.43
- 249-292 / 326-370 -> 0.92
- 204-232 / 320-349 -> 1.10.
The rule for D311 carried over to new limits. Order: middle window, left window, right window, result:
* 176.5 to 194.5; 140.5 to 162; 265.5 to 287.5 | 3.80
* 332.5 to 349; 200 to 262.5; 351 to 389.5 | -1.37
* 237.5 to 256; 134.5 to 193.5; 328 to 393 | -0.43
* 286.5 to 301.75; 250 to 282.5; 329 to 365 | 0.68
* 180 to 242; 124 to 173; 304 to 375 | 5.11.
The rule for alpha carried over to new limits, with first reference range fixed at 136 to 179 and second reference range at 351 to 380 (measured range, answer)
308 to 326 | -1.3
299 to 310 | -1.6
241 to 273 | -5.0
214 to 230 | -1.7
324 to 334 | -0.5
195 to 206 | 1.7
